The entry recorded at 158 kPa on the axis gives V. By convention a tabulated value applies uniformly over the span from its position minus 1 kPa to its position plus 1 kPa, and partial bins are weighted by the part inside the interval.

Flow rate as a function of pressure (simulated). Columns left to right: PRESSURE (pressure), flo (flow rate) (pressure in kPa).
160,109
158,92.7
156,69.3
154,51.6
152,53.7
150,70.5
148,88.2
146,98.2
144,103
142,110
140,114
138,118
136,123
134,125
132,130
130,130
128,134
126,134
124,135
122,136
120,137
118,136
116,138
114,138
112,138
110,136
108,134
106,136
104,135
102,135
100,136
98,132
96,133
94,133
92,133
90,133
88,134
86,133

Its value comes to 92.7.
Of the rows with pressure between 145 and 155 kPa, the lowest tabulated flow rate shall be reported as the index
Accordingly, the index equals 51.6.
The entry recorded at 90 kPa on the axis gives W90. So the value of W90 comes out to 133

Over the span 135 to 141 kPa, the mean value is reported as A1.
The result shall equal 118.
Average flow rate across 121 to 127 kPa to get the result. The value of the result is 135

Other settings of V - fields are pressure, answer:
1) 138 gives 118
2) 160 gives 109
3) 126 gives 134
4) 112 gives 138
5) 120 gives 137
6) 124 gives 135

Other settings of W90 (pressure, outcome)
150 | 70.5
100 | 136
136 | 123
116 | 138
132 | 130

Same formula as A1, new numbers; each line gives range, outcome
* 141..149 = 99.8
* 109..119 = 137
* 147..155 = 66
